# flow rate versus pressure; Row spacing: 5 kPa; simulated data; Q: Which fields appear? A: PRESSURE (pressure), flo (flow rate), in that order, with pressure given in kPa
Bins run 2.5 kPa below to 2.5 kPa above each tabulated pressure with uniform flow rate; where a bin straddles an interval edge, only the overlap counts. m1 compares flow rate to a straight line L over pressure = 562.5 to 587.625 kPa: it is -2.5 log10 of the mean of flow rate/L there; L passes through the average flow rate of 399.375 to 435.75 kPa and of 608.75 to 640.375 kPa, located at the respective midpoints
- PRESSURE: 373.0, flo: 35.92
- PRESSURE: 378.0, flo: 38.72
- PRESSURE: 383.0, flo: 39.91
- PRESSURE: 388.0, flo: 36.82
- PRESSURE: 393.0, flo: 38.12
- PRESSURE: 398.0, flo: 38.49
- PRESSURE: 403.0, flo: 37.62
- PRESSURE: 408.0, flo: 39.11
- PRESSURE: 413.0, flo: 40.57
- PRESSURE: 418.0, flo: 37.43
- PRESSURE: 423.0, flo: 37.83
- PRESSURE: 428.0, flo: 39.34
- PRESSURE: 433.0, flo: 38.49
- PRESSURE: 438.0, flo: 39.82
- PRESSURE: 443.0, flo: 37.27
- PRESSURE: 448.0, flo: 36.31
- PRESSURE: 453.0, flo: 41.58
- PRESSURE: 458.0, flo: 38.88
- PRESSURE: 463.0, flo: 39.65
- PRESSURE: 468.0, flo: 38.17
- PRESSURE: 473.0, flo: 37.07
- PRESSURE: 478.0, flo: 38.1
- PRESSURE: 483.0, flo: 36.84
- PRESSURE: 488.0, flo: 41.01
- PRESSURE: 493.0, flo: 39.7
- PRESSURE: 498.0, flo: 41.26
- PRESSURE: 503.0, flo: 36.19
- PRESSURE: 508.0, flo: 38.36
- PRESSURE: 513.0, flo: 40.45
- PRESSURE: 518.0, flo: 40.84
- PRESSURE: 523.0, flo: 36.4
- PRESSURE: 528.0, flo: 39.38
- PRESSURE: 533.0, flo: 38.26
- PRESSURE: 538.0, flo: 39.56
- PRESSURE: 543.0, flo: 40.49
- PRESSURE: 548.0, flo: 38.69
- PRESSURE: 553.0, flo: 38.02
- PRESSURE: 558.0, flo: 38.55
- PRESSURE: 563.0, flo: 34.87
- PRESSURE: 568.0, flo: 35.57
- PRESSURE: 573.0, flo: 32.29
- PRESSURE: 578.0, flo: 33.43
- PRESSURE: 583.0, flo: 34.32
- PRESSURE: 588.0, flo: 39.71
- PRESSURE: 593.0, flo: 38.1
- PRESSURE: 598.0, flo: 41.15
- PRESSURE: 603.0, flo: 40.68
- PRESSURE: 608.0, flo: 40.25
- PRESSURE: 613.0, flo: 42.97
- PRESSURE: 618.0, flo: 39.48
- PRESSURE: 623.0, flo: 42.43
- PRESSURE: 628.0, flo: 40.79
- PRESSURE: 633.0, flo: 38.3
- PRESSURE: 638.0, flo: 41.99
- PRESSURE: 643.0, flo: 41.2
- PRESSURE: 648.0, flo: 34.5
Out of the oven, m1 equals 0.17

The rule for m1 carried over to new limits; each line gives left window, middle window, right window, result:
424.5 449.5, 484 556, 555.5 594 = -0.07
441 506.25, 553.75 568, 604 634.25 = 0.09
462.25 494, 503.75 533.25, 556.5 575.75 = -0.05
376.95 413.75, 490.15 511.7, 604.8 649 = 0.01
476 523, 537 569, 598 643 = 0.05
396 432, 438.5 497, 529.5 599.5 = -0.02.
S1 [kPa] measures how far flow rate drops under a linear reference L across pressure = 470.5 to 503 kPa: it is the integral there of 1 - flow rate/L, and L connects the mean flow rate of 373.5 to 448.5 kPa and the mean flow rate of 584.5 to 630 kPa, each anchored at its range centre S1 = 0.3 kPa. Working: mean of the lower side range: 38.4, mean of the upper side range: 40.5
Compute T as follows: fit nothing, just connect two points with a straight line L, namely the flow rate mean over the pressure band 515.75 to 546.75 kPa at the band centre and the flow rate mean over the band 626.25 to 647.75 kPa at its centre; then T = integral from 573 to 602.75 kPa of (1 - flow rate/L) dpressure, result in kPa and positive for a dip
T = 1.8 kPa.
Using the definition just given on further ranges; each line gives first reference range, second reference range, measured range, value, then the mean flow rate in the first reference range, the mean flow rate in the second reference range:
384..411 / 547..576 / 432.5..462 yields -0.96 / 38.2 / 36.2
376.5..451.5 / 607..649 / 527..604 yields 4.31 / 38.4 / 40.4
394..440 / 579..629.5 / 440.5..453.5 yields 0.33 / 38.7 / 39.8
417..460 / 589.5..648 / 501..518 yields 0.23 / 38.6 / 40.4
